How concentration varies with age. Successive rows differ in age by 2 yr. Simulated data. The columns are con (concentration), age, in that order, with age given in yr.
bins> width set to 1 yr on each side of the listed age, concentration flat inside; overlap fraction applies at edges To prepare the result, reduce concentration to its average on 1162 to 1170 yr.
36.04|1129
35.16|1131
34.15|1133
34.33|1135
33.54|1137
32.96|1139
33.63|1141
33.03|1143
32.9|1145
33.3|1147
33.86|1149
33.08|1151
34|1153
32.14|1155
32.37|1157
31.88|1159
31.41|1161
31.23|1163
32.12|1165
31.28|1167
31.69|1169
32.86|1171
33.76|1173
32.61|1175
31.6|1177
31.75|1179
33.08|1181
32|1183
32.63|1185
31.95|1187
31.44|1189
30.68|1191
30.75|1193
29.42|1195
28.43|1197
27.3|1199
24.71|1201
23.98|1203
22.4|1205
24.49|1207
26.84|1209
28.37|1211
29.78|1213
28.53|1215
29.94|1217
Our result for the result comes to 31.6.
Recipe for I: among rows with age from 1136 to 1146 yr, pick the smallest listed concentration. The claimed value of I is 32.9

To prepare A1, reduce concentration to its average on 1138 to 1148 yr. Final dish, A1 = 33.2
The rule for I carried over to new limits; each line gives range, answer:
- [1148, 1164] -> 31.23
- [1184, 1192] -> 30.68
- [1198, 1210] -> 22.4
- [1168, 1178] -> 31.6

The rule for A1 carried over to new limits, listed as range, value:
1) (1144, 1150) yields 33.4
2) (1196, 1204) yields 26.1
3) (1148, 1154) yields 33.6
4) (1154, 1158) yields 32.3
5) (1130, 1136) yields 34.5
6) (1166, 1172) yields 31.9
